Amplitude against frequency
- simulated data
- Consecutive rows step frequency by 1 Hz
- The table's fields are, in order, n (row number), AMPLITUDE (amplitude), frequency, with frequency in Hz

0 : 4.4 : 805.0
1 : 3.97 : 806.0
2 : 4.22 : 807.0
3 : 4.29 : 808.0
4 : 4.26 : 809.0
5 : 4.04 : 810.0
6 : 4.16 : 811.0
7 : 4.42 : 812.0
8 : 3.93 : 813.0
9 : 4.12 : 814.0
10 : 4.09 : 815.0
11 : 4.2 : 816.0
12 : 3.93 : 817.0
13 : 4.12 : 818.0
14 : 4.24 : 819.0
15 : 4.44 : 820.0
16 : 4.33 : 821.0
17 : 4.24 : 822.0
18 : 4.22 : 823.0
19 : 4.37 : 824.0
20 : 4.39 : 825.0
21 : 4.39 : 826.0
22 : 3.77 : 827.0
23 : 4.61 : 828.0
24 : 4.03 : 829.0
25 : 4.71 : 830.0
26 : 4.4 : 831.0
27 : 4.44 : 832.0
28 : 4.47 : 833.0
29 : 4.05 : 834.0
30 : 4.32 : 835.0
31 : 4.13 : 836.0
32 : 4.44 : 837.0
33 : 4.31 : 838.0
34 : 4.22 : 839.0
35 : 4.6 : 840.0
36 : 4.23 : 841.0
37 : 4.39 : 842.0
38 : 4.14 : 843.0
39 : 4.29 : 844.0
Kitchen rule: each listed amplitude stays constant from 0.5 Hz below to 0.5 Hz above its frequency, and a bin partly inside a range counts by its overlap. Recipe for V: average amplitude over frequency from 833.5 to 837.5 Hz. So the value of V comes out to 4.24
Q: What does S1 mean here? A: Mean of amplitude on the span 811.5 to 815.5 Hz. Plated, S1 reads 4.14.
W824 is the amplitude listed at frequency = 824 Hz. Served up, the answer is 4.37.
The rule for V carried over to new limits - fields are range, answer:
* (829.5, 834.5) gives 4.41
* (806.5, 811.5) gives 4.19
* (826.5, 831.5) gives 4.3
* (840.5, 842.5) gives 4.31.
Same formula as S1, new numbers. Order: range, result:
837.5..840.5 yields 4.38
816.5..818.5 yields 4.03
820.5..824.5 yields 4.29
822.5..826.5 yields 4.34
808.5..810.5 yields 4.15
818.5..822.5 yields 4.31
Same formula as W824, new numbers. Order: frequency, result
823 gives 4.22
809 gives 4.26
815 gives 4.09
